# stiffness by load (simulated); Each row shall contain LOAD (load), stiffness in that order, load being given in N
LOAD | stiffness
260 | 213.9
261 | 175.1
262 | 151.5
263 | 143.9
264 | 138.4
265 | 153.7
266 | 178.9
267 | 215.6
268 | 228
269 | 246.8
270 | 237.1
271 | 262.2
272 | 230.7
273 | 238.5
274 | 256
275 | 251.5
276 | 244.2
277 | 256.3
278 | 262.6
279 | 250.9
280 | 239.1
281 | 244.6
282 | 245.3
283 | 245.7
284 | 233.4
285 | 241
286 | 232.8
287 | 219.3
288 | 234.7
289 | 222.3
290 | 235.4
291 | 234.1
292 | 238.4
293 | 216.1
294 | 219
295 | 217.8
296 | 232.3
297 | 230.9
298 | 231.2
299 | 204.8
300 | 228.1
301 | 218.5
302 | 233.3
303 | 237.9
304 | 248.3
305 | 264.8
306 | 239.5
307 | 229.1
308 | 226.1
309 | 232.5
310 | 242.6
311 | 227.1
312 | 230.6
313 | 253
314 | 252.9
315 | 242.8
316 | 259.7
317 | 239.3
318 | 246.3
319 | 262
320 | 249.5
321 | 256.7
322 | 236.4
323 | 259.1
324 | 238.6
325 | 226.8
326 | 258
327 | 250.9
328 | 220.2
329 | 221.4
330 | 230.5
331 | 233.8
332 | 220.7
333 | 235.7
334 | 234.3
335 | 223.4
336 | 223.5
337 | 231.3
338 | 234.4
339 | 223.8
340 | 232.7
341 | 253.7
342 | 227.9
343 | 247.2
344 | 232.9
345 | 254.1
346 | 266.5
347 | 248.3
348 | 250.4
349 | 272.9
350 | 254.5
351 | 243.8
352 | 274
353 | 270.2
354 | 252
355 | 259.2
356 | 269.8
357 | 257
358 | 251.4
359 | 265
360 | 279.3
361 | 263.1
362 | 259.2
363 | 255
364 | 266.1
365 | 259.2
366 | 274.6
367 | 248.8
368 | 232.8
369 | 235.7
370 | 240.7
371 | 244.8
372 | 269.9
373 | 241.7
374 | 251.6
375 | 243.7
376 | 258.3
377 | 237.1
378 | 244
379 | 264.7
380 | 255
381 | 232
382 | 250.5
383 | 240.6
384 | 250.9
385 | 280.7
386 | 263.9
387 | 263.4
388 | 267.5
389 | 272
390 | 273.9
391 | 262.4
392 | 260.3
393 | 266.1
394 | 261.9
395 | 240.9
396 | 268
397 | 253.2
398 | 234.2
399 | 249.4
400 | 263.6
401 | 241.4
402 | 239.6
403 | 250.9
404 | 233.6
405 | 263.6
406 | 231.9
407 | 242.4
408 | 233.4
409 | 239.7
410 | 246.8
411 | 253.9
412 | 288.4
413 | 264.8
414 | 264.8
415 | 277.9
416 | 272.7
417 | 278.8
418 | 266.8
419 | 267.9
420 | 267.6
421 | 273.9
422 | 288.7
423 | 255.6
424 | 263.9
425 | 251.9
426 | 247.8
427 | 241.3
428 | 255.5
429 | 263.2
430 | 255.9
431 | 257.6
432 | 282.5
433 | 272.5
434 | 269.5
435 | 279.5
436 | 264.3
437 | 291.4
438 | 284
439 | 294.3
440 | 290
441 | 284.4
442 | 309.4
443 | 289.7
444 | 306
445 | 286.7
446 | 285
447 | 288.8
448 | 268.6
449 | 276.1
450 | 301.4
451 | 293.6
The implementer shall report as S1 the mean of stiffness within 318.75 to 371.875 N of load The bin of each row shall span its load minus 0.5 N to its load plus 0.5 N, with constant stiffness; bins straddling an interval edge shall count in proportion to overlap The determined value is 248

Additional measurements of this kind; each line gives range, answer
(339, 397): 255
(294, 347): 238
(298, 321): 240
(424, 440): 268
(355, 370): 258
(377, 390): 257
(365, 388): 252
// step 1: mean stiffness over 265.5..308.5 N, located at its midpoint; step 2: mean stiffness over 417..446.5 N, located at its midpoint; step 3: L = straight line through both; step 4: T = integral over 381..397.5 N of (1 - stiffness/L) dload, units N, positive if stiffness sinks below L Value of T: 0.2 N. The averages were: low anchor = 235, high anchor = 274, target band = 260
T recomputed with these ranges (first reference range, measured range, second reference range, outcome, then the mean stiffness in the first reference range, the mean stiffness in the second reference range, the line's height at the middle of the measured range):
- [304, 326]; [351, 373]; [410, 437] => -0.3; 244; 267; 254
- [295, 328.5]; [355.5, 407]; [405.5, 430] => -0.4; 239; 260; 253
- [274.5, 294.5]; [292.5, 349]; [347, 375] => 2.2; 238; 257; 247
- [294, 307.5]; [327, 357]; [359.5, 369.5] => 0.6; 232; 257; 248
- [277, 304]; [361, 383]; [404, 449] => 0.4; 233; 269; 255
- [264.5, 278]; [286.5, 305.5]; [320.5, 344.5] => 0.3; 232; 236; 233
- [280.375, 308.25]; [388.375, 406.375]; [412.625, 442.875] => 0.6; 232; 272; 263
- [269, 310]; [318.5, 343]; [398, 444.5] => 0.9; 237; 265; 246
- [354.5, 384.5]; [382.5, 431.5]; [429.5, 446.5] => 2.0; 253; 283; 269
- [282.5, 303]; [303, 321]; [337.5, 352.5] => -0.6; 229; 248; 236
